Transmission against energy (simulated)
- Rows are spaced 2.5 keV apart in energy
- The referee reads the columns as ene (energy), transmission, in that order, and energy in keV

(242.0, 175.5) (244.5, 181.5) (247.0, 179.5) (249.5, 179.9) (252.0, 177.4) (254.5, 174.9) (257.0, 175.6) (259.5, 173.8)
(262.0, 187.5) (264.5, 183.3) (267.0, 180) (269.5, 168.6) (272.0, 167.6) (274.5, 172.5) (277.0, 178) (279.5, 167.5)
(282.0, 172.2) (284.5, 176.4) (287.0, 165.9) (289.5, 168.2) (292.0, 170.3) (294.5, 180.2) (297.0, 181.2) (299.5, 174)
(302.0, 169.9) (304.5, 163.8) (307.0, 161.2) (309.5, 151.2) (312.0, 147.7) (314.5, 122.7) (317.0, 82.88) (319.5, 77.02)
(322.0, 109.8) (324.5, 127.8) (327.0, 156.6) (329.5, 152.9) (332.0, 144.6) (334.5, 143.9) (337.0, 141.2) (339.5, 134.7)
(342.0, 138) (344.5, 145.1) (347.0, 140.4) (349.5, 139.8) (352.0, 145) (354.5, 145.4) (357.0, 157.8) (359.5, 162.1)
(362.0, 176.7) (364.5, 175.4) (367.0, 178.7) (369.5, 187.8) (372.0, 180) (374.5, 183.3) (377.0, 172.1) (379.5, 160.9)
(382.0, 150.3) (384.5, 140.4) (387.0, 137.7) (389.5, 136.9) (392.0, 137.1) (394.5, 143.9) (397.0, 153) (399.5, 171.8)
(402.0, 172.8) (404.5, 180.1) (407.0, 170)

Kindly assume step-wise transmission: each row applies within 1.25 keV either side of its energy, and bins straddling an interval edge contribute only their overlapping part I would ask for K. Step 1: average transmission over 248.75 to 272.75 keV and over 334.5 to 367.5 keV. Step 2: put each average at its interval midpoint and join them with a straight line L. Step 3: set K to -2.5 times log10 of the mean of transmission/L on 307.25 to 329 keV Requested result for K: 0.27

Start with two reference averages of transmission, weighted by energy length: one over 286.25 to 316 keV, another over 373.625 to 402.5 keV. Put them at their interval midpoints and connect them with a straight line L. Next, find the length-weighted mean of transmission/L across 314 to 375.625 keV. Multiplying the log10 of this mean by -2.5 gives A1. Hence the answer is 0.084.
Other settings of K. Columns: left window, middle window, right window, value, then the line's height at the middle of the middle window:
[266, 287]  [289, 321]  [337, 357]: 0.081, 160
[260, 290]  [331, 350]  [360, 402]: 0.181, 167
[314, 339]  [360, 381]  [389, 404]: -0.217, 144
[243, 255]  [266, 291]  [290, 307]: 0.020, 175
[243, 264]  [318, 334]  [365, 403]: 0.298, 169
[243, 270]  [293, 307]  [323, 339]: -0.095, 158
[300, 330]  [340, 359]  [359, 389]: 0.065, 154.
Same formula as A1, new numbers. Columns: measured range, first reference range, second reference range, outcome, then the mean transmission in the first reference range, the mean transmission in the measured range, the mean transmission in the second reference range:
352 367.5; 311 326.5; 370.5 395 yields -0.17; 113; 164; 155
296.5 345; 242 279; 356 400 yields 0.20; 177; 141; 161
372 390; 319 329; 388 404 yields -0.07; 123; 157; 154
